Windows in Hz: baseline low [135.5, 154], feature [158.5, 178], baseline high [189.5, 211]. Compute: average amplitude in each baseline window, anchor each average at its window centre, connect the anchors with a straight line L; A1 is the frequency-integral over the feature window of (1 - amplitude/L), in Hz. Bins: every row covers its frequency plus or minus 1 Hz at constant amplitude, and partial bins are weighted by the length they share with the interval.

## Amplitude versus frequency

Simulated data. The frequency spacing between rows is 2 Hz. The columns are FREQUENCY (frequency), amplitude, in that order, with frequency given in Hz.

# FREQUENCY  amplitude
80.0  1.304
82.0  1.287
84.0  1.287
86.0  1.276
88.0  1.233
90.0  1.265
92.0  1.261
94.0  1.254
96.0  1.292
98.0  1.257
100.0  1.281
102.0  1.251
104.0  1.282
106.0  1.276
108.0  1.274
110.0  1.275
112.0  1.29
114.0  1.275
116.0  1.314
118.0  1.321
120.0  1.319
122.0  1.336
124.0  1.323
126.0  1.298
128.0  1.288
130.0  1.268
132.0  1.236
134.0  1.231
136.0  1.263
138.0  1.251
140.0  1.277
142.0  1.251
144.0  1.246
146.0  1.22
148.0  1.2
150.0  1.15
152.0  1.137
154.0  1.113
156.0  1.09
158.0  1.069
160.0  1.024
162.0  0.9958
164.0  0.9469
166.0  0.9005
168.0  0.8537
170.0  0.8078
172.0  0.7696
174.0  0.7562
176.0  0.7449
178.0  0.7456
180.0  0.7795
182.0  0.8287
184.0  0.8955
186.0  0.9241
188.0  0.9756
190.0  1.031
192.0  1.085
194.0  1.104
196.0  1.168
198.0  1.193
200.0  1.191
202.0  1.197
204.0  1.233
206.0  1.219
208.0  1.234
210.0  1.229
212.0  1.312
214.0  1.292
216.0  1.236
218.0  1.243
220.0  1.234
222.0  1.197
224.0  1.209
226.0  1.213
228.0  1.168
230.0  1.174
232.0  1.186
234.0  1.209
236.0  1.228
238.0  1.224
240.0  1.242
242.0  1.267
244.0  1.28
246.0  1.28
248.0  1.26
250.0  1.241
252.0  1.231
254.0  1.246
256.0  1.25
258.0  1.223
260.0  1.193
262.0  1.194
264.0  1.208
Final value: 5.4 Hz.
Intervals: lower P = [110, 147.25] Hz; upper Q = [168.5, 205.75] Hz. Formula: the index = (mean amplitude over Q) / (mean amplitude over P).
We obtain 0.8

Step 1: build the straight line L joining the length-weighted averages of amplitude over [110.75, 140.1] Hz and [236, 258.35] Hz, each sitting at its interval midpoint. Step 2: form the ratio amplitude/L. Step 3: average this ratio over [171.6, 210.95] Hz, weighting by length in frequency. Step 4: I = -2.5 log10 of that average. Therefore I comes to 0.236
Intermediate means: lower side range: 1.29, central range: 1.02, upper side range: 1.25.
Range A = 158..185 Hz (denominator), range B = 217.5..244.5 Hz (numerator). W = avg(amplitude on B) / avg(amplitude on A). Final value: 1.42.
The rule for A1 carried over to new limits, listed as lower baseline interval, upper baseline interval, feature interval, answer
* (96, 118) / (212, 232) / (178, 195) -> 4.10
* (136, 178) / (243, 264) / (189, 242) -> -2.00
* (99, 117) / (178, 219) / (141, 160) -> 0.69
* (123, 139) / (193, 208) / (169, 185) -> 5.60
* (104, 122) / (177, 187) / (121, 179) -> -2.22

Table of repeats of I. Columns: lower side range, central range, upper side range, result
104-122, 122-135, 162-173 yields -0.093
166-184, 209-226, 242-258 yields -0.177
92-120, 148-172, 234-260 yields 0.250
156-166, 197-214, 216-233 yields -0.077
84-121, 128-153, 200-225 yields 0.029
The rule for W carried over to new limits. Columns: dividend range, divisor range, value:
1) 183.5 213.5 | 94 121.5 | 0.89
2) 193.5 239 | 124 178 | 1.11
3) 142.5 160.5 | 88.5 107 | 0.90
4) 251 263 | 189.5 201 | 1.08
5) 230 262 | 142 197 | 1.25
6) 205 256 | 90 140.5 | 0.96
